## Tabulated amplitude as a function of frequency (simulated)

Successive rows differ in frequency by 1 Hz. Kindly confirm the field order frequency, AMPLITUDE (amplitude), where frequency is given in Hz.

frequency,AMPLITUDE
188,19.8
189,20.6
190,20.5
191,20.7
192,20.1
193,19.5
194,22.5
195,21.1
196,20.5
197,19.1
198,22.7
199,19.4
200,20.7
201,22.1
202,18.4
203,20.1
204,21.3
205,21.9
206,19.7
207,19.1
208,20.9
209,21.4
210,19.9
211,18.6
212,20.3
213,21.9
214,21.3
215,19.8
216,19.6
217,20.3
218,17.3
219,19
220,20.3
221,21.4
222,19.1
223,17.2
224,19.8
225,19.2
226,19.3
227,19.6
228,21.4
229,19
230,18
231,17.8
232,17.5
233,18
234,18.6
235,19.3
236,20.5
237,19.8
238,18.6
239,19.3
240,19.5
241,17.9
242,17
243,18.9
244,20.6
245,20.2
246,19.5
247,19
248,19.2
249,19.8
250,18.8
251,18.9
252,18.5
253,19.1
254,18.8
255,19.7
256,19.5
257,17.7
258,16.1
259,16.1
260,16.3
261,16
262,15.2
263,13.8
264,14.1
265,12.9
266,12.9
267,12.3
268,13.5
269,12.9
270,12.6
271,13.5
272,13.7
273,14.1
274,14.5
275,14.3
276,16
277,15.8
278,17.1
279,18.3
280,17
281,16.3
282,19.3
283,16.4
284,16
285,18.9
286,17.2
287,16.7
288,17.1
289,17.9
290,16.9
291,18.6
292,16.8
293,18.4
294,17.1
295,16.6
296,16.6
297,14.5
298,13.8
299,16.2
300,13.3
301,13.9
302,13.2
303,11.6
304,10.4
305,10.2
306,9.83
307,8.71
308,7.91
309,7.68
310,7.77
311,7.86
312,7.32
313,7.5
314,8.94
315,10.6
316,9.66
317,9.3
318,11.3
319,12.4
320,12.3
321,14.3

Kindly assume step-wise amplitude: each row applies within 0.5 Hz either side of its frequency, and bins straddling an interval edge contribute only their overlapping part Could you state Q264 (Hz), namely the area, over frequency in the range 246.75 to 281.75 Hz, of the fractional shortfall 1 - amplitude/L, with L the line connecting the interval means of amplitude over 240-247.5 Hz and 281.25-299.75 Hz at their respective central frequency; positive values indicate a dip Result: 3.86 Hz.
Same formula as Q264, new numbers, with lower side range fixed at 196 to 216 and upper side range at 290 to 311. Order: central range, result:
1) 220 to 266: -2.0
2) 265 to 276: 1.4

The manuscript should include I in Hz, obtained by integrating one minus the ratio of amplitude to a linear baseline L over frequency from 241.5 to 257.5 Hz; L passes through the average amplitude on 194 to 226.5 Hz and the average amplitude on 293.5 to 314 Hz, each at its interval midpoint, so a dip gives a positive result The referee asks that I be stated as -2.5 Hz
